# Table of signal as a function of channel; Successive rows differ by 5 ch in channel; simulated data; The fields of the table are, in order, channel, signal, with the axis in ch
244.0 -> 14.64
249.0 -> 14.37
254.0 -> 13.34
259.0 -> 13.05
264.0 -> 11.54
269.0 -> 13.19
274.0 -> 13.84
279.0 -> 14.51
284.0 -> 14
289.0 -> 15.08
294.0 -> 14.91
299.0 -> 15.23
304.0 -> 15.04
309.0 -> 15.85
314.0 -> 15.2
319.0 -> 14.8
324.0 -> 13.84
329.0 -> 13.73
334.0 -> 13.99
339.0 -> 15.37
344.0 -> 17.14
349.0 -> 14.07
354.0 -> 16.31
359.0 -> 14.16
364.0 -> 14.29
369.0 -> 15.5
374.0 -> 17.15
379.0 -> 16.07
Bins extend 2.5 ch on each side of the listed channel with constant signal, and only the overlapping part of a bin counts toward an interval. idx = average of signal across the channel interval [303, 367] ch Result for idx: 14.9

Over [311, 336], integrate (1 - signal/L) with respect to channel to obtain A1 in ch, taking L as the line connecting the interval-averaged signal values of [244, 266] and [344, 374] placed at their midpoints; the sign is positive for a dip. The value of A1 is 0.4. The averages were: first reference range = 13.3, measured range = 14.3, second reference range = 15.2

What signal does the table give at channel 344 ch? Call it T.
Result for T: 17.14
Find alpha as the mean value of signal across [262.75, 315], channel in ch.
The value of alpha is 14.4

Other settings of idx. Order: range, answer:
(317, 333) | 14.1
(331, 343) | 14.9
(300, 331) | 14.8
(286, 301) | 15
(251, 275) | 13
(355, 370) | 14.7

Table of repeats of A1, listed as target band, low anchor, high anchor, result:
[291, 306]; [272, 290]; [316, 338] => -0.8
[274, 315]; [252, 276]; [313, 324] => -2.8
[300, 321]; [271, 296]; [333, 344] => -0.5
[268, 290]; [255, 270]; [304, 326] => -1.3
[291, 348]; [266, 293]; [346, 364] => -1.9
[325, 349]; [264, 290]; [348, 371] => -0.4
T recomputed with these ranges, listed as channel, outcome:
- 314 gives 15.2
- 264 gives 11.54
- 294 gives 14.91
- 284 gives 14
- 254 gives 13.34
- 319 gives 14.8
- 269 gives 13.19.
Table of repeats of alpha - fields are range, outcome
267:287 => 13.9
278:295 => 14.6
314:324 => 14.7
